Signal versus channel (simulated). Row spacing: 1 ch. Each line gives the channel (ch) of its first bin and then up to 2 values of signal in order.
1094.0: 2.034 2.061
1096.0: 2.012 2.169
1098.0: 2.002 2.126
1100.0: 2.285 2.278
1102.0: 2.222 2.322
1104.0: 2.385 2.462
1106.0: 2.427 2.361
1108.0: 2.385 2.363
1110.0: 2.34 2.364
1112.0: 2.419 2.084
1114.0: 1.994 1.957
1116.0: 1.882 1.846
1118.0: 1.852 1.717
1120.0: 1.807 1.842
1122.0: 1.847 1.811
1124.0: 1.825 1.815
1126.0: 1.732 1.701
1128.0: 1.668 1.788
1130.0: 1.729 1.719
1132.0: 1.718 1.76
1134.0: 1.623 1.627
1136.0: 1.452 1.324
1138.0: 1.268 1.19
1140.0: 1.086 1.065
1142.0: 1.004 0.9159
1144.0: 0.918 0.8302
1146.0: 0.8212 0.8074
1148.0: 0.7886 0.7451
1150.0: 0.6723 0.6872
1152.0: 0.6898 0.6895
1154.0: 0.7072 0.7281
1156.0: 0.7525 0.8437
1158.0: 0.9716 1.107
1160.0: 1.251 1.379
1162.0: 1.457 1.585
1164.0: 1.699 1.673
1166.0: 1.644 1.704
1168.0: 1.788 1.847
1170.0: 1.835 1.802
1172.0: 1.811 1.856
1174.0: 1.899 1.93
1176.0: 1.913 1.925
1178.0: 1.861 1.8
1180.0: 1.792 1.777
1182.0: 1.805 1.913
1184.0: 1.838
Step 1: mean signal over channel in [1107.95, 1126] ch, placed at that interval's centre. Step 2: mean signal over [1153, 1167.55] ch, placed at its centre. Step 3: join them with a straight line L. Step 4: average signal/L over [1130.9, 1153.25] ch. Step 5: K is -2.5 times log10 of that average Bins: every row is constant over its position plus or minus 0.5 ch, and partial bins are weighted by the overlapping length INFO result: 0.40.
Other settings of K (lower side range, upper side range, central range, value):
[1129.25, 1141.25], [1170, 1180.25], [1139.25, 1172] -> 0.42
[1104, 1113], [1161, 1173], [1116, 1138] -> 0.25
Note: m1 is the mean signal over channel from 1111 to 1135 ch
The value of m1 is 1.84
